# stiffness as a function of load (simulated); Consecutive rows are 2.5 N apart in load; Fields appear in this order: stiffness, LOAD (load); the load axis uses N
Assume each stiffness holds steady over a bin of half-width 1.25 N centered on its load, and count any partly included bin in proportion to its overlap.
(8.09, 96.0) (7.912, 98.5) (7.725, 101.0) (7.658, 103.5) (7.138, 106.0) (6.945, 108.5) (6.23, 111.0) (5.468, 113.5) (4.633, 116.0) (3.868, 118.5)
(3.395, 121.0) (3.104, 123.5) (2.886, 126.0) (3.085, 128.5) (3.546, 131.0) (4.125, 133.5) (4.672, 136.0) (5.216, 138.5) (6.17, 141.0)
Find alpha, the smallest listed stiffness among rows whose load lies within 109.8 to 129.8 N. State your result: 2.886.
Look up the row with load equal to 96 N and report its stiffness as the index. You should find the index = 8.09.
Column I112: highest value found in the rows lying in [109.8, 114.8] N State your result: 6.23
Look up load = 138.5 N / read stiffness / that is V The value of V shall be 5.216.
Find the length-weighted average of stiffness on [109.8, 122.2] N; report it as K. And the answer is 4.72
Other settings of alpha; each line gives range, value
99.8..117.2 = 4.633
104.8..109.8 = 6.945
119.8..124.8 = 3.104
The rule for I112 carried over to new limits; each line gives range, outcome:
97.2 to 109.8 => 7.912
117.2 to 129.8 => 3.868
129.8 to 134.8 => 4.125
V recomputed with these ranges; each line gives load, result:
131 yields 3.546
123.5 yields 3.104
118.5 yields 3.868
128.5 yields 3.085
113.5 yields 5.468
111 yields 6.23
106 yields 7.138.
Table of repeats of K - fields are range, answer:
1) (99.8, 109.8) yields 7.36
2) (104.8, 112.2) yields 6.77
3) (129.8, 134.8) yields 3.85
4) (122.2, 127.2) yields 3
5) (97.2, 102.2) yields 7.82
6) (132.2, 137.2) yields 4.39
